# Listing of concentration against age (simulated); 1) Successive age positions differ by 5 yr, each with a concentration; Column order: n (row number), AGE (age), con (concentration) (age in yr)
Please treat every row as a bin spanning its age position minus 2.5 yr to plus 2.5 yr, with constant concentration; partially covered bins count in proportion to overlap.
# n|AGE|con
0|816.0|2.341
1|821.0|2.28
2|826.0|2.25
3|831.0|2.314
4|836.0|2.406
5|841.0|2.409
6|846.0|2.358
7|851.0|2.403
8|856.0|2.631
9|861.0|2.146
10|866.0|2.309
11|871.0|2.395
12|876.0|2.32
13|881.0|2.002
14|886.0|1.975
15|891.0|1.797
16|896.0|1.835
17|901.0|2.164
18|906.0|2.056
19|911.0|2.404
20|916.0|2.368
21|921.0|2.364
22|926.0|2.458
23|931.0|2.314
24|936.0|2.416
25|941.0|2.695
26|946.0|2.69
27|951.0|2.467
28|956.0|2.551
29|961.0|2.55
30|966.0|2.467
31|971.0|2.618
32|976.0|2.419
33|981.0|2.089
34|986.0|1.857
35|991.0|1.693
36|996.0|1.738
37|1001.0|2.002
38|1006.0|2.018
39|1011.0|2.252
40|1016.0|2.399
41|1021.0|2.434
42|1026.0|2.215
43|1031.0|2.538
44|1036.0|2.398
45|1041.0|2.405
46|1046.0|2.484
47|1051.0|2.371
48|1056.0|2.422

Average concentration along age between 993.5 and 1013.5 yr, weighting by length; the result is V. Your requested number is 2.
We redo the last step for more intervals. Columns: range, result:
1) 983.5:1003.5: 1.82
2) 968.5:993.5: 2.14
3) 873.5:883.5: 2.16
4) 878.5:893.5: 1.92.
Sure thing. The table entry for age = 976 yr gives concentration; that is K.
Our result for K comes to 2.419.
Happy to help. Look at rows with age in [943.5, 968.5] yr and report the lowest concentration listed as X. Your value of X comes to 2.467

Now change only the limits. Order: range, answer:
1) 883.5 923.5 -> 1.797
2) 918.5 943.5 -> 2.314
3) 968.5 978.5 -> 2.419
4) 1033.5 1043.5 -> 2.398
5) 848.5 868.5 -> 2.146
